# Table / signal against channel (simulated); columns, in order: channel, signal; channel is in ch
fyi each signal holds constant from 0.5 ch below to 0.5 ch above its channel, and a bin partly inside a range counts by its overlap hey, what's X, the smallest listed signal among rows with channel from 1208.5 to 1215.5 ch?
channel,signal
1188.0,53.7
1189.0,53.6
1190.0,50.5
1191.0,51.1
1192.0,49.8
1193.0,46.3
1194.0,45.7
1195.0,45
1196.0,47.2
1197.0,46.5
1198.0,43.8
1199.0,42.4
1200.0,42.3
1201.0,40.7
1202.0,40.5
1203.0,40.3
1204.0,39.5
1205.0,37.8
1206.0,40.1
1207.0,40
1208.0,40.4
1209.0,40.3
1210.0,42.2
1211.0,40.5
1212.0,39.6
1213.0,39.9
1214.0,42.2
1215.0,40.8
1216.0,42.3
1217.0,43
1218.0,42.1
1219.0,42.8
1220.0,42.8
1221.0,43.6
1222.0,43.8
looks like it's 39.6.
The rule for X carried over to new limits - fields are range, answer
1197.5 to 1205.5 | 37.8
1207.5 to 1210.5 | 40.3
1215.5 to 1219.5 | 42.1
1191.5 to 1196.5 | 45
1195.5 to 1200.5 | 42.3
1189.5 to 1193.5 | 46.3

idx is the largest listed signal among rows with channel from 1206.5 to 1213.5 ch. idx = 42.2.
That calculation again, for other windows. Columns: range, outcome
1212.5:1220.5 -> 43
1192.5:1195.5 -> 46.3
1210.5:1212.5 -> 40.5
